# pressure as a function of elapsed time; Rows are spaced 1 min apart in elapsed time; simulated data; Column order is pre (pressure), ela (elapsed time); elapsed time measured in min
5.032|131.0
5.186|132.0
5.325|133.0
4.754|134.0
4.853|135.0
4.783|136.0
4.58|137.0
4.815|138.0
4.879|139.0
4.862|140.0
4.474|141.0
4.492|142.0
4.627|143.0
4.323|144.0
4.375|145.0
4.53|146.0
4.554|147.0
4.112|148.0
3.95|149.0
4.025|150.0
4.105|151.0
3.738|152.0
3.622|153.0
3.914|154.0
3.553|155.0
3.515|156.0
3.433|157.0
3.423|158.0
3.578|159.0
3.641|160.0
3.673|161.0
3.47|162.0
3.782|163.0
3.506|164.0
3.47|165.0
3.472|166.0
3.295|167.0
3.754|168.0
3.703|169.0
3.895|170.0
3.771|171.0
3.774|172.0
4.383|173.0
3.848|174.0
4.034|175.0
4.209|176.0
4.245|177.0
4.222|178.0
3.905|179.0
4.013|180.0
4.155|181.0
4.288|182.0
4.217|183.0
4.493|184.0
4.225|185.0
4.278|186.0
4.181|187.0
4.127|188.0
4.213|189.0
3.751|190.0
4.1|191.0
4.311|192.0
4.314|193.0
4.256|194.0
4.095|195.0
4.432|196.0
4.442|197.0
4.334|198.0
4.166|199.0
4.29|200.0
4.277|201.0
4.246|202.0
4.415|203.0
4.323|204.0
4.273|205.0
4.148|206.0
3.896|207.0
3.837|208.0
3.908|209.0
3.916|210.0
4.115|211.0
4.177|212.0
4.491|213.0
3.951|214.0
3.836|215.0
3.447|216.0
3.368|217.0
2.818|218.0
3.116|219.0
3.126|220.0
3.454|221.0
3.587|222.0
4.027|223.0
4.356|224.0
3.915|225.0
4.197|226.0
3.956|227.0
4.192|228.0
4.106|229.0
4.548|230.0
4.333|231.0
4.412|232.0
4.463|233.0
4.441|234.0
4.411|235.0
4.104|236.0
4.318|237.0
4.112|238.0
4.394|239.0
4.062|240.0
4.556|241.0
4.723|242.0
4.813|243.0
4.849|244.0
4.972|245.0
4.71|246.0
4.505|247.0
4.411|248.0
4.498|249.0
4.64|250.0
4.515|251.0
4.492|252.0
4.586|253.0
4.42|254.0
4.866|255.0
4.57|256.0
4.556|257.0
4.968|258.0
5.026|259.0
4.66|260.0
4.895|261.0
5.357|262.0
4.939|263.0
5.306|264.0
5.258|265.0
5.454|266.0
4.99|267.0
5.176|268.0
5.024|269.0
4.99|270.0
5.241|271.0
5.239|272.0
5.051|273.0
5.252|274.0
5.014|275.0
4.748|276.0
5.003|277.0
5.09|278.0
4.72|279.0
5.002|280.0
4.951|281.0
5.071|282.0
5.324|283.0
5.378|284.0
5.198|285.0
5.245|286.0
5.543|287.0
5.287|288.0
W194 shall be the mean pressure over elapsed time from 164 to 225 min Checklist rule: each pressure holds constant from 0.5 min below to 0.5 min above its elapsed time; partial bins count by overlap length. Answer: 3.99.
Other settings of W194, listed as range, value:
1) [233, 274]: 4.76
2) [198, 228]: 3.93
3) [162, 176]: 3.75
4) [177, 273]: 4.35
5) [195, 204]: 4.31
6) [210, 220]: 3.68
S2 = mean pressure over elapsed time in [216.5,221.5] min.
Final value 3.18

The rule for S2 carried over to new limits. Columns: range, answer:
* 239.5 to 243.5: 4.54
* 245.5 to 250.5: 4.55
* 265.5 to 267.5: 5.22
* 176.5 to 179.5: 4.12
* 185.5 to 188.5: 4.2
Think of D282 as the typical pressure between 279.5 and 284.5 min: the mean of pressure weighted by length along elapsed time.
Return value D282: 5.15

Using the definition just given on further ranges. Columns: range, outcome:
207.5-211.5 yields 3.94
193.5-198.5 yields 4.31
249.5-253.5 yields 4.56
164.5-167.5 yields 3.41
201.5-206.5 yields 4.28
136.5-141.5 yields 4.72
